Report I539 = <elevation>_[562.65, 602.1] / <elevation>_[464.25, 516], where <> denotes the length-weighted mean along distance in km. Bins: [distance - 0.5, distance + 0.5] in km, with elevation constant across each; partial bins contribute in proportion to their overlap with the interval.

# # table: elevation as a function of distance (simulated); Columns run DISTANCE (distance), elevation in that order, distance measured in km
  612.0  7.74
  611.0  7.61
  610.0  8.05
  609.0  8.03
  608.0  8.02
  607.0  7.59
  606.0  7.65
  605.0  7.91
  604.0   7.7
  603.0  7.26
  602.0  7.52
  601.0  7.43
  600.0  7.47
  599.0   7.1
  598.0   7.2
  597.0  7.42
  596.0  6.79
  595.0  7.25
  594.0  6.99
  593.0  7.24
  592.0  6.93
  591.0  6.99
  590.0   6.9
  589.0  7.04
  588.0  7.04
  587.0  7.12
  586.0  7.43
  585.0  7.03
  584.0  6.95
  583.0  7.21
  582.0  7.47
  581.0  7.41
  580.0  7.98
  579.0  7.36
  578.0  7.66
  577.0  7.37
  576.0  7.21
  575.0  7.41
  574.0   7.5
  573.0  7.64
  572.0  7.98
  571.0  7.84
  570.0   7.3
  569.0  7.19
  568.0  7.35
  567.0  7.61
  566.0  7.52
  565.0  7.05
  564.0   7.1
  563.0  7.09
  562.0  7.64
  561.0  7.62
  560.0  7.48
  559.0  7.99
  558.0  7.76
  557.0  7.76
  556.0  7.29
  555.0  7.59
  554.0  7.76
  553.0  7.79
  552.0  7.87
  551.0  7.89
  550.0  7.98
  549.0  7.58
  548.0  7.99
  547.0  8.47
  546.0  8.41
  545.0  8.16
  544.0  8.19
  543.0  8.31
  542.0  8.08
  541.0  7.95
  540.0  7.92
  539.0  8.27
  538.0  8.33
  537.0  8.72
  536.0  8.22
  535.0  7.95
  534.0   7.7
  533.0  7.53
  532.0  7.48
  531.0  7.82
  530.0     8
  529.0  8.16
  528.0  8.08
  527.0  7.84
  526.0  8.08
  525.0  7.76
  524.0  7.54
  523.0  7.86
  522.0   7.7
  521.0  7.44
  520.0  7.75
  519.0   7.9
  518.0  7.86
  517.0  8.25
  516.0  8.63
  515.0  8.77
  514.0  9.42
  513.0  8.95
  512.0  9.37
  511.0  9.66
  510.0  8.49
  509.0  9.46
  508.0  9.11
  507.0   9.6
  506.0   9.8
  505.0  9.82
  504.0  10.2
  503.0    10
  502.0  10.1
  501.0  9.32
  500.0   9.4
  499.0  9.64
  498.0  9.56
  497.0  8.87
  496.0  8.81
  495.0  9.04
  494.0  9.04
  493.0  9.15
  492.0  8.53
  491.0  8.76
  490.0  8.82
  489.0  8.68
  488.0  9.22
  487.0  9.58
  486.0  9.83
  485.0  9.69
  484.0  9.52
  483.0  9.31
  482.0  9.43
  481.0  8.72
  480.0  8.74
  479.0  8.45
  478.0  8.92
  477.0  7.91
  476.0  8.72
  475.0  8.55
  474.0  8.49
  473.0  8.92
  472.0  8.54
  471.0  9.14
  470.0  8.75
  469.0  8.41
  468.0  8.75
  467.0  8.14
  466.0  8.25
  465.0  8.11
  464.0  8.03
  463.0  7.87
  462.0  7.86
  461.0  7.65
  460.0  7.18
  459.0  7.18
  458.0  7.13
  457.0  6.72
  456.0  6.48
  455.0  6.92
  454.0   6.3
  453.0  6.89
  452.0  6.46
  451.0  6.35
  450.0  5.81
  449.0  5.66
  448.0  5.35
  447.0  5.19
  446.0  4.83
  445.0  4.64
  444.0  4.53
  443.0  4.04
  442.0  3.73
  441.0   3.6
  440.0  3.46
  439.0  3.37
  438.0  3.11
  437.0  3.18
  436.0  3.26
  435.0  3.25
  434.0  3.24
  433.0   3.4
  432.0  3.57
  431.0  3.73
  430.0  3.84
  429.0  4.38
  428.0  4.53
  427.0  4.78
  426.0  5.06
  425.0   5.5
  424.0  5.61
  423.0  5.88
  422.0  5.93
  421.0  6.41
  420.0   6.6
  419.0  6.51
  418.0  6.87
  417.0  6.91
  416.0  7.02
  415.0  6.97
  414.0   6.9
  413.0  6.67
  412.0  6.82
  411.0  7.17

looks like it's 0.81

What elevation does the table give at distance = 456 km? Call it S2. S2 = 6.48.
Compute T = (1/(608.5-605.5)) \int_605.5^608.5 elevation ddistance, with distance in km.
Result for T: 7.75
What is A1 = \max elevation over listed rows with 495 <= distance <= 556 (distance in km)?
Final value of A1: 10.2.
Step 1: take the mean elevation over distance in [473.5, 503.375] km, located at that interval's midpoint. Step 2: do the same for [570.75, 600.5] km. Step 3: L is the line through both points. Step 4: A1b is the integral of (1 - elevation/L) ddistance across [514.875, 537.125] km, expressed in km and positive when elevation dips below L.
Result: 1.2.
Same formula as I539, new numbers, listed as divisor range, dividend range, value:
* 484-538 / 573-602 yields 0.83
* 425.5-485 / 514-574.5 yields 1.23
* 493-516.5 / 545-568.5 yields 0.82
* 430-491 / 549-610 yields 1.09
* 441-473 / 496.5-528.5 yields 1.30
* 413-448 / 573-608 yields 1.51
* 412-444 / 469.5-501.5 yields 1.83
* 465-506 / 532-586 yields 0.85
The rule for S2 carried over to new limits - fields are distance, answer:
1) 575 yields 7.41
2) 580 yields 7.98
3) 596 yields 6.79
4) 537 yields 8.72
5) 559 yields 7.99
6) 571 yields 7.84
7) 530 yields 8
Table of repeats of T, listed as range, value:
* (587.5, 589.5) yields 7.04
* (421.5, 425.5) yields 5.73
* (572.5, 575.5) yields 7.52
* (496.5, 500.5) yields 9.37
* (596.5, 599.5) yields 7.24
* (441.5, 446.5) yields 4.35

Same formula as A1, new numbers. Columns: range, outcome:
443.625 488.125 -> 9.83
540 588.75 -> 8.47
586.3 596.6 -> 7.25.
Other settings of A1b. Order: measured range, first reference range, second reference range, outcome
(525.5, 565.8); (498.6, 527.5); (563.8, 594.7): 1.0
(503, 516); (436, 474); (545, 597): -4.7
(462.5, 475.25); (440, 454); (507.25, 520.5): -4.3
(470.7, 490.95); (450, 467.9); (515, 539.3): -4.0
